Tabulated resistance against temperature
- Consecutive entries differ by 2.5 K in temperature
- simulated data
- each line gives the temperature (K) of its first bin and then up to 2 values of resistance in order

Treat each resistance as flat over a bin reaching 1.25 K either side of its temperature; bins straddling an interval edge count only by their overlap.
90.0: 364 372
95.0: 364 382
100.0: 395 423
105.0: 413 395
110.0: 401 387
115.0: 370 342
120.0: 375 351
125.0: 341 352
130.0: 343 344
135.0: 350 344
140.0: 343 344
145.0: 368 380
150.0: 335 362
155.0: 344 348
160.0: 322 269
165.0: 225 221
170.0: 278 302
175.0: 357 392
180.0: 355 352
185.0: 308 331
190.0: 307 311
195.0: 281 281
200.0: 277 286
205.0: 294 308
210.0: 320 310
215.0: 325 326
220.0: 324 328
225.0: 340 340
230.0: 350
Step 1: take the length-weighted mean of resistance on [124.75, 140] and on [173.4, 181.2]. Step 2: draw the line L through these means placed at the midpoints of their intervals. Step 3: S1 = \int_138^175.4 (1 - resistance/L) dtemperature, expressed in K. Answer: 3.8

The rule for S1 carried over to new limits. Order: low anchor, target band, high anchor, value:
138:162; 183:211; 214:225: 2.7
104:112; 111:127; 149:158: 1.1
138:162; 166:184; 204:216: 0.6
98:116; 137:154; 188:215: 0.2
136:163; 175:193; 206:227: -0.3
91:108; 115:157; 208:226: 2.1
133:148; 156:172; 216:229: 3.1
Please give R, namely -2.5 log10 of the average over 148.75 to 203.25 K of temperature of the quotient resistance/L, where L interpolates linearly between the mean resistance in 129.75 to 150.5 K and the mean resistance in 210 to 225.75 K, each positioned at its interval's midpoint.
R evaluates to 0.09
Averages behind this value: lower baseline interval 351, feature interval 311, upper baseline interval 325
